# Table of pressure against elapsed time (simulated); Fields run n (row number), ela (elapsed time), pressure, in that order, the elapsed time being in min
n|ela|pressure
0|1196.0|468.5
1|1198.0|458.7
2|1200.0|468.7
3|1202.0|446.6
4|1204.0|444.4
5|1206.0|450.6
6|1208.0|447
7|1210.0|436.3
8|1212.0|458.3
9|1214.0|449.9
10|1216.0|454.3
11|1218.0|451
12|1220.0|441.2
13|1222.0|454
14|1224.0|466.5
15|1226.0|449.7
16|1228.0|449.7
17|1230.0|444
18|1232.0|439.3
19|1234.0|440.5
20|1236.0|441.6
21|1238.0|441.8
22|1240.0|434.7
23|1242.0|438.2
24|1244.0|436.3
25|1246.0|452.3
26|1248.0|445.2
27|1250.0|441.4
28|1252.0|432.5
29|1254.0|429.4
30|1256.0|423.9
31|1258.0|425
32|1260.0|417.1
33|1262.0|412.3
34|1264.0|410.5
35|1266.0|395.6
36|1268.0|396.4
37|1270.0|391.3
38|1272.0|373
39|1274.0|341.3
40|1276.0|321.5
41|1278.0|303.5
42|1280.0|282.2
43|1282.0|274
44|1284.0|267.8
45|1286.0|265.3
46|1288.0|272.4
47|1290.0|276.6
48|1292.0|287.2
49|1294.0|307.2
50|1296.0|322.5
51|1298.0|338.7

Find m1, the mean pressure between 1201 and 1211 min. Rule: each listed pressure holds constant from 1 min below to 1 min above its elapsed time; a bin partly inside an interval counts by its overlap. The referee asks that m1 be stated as 445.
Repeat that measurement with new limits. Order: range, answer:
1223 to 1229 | 455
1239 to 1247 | 440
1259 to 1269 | 406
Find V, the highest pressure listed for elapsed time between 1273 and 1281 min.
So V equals 341.3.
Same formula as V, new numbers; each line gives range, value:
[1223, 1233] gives 466.5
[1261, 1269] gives 412.3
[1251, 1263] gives 432.5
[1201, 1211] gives 450.6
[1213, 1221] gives 454.3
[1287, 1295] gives 307.2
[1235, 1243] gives 441.8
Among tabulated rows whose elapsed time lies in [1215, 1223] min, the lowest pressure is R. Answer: 441.2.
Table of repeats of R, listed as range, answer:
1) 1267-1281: 282.2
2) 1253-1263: 412.3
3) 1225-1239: 439.3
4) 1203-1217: 436.3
